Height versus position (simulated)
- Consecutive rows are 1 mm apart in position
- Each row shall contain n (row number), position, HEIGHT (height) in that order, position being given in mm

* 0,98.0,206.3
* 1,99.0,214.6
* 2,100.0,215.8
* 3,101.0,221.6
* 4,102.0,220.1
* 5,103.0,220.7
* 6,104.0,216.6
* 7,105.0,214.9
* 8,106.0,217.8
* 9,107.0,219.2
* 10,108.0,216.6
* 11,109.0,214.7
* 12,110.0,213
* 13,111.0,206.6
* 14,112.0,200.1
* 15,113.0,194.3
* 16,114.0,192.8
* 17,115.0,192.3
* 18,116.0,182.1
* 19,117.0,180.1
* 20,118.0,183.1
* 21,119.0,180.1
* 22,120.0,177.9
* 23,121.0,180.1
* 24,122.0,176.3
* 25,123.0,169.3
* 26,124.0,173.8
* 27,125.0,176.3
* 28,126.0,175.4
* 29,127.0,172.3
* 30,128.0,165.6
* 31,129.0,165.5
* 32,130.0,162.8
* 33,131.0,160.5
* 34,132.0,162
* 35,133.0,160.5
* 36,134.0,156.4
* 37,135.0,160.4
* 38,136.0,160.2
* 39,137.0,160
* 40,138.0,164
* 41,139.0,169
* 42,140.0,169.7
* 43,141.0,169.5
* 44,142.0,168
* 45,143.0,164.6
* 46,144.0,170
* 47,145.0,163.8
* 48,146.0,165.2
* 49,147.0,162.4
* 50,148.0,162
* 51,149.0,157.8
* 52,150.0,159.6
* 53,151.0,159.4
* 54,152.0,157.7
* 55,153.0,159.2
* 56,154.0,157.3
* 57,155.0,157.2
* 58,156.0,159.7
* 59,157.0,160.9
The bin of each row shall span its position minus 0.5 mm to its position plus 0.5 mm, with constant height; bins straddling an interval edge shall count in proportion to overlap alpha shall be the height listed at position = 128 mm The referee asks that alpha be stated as 165.6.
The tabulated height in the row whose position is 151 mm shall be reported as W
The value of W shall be 159.4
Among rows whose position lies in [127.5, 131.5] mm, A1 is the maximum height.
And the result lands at 165.6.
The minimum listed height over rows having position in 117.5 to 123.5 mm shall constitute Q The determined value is 169.3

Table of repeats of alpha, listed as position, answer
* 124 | 173.8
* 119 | 180.1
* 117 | 180.1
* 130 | 162.8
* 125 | 176.3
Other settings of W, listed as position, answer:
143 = 164.6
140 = 169.7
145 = 163.8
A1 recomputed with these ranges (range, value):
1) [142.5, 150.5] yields 170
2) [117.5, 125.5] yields 183.1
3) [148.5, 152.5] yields 159.6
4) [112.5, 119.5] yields 194.3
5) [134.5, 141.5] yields 169.7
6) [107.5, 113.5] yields 216.6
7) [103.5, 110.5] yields 219.2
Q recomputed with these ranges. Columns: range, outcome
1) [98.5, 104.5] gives 214.6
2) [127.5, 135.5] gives 156.4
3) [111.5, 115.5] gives 192.3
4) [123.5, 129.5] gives 165.5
